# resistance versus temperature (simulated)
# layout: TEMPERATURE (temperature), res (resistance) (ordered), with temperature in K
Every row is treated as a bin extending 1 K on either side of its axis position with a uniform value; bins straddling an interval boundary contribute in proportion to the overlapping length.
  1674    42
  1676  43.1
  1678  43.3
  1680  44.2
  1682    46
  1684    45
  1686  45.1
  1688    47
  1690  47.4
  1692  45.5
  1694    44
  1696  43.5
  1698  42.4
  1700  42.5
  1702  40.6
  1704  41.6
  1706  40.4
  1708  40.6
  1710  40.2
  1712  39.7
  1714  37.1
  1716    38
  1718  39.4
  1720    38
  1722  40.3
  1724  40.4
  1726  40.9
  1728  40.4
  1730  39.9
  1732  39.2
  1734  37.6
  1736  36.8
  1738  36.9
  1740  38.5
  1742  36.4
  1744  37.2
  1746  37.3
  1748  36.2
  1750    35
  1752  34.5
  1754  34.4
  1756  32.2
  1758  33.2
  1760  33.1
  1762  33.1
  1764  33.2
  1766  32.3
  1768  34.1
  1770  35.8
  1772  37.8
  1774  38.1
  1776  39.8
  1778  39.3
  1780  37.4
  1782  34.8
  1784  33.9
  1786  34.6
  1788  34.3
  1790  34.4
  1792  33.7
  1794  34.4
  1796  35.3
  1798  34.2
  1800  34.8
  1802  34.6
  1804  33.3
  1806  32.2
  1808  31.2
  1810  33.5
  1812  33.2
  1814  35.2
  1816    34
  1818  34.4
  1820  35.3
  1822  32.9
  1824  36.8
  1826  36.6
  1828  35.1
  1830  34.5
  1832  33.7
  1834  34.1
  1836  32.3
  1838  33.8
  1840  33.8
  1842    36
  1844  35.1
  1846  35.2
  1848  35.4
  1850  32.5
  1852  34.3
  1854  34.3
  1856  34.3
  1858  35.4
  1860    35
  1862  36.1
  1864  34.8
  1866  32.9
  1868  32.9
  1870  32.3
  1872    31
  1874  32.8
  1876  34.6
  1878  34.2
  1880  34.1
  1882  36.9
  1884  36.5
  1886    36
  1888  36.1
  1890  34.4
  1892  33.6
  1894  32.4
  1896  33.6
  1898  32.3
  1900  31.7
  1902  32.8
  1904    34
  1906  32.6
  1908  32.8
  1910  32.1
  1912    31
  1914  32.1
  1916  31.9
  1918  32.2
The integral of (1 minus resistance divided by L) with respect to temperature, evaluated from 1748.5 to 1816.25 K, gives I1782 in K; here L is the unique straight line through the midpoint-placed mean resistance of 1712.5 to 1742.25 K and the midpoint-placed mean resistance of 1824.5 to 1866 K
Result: 4.1 K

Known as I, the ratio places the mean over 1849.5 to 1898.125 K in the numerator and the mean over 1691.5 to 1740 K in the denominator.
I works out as 0.85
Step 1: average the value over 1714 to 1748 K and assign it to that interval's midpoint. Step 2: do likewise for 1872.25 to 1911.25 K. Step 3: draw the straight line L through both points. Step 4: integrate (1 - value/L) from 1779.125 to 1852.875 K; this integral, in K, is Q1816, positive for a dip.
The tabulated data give 3.4 K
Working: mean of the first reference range 38.5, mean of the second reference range 33.8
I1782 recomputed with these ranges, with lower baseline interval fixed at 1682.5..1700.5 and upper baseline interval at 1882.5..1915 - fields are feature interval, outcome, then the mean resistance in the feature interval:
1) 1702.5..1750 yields 4.59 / 38.8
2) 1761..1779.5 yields 2.05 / 36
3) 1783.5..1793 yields 1.28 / 34.2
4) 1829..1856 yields 1.68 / 34.2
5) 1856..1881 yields 0.88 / 33.9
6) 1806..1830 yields 2.25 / 34.3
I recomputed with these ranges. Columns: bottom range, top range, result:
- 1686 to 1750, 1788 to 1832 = 0.85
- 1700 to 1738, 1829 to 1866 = 0.87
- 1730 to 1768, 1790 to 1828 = 0.96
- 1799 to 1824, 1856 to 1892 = 1.02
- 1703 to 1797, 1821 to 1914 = 0.92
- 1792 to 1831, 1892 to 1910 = 0.96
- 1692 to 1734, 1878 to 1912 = 0.83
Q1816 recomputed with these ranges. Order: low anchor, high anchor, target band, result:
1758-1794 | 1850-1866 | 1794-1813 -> 0.7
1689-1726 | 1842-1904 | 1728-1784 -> 4.3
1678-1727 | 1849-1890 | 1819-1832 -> 0.5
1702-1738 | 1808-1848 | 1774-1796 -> 0.4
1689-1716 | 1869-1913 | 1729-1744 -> 0.9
